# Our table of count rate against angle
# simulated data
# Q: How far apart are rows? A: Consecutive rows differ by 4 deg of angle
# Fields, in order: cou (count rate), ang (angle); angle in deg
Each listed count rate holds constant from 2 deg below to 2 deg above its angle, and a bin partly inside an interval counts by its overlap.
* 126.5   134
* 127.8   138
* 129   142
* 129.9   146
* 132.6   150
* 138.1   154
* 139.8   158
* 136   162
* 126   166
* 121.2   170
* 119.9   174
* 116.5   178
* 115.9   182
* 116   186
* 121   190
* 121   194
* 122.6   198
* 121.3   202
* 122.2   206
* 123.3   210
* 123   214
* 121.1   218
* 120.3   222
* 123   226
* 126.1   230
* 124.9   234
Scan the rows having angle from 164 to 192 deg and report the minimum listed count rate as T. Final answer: 115.9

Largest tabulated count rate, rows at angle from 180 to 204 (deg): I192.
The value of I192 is 122.6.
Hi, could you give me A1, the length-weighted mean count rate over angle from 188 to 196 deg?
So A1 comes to 121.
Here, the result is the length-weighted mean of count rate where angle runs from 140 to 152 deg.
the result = 130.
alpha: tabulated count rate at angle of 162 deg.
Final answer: 136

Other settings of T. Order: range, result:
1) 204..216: 122.2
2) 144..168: 126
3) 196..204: 121.3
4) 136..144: 127.8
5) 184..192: 116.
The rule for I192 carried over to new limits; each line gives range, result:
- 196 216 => 123.3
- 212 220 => 123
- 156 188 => 139.8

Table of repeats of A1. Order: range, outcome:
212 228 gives 122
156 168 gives 134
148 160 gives 137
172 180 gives 118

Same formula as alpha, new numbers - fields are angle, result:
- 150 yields 132.6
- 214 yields 123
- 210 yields 123.3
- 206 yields 122.2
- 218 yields 121.1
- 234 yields 124.9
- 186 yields 116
